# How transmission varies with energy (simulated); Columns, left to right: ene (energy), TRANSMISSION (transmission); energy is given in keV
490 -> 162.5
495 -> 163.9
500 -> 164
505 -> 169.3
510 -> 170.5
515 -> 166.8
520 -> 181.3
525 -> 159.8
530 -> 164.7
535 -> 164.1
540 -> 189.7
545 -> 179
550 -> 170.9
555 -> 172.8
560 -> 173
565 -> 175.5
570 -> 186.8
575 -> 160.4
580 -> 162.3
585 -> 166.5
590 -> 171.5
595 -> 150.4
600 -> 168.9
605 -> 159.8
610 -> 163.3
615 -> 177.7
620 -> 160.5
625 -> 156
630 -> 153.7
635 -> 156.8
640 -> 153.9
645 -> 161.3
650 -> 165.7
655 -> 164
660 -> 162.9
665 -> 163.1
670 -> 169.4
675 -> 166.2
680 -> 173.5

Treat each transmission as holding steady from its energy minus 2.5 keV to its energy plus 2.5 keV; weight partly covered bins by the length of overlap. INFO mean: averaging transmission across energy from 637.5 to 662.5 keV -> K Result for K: 162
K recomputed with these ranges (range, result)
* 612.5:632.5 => 162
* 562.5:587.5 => 170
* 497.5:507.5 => 167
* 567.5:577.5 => 174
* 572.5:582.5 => 161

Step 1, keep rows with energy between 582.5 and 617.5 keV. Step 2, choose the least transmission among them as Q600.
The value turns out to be 150.4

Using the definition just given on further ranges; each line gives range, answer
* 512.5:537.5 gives 159.8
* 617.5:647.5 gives 153.7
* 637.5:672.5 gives 153.9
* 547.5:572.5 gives 170.9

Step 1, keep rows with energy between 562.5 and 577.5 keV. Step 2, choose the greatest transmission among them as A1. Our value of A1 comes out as 186.8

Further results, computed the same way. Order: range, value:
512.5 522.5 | 181.3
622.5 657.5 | 165.7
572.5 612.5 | 171.5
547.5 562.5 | 173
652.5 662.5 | 164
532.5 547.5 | 189.7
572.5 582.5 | 162.3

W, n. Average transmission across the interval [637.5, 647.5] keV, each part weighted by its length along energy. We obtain 158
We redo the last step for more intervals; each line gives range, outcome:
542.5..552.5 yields 175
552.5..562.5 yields 173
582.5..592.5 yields 169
